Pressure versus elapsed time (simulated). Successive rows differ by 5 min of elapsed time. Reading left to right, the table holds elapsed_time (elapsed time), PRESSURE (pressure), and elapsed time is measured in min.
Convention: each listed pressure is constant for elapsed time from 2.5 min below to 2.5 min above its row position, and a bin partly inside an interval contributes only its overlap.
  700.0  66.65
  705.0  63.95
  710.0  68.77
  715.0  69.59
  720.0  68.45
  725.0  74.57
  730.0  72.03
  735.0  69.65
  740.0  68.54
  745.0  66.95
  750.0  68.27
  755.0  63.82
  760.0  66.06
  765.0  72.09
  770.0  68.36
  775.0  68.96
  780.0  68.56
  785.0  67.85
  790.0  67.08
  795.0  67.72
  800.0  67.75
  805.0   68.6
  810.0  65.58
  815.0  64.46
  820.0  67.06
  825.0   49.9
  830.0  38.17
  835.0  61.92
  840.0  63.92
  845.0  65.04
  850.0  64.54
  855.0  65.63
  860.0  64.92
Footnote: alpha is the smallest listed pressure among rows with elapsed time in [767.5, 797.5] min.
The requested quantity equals 67.08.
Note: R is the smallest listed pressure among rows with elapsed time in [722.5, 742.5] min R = 68.54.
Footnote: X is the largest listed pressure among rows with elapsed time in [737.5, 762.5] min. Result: 68.54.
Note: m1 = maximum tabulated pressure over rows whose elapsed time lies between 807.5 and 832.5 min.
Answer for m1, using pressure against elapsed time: 67.06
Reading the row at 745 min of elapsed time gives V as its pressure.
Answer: 66.95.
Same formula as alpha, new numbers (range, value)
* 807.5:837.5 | 38.17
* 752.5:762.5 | 63.82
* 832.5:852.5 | 61.92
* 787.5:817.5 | 64.46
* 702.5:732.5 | 63.95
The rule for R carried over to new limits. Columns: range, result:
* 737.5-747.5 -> 66.95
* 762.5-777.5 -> 68.36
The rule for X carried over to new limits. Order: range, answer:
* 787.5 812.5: 68.6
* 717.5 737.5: 74.57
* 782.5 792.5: 67.85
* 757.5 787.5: 72.09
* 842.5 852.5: 65.04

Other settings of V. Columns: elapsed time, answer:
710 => 68.77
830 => 38.17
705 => 63.95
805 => 68.6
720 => 68.45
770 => 68.36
